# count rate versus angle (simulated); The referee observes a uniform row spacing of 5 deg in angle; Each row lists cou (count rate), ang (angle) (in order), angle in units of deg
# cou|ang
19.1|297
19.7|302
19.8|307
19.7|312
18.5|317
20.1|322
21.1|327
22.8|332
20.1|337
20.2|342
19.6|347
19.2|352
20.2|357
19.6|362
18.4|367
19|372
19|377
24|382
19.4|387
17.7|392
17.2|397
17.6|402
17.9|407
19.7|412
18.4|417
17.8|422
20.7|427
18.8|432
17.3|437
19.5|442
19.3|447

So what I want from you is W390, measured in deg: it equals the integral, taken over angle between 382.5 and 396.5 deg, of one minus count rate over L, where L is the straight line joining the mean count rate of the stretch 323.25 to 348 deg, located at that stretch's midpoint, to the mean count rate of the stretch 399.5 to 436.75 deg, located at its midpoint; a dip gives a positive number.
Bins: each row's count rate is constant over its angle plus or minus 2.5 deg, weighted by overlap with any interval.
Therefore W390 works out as 0.18 deg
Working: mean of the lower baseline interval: 20.8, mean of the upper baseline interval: 18.6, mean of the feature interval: 19.1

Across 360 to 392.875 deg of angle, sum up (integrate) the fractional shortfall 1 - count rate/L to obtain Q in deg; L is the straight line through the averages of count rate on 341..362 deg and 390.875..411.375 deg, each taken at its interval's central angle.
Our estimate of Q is -1.6 deg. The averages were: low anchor 19.7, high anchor 17.8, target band 19.7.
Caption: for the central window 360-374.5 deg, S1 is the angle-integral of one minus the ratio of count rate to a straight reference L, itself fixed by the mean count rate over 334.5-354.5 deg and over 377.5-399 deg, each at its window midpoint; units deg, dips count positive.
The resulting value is 0.5 deg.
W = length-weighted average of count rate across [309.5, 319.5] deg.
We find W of 19.1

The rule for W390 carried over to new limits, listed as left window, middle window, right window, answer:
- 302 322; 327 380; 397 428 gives -2.35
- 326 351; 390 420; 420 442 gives 1.87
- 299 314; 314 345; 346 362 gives -1.18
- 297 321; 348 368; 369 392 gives 0.40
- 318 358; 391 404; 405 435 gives 1.22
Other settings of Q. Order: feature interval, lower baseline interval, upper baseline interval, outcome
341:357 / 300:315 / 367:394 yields 0.0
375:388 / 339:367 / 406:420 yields -1.2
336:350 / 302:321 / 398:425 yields -0.6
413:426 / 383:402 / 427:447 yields 0.1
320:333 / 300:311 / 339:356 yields -1.0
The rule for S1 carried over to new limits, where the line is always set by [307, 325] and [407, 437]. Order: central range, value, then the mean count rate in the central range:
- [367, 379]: 0.2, 18.9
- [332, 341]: -0.7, 20.9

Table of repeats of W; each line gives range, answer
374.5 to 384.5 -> 21.5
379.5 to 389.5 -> 21.7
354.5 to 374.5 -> 19.3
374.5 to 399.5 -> 19.5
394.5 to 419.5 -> 18.2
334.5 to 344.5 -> 20.1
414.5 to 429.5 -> 19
